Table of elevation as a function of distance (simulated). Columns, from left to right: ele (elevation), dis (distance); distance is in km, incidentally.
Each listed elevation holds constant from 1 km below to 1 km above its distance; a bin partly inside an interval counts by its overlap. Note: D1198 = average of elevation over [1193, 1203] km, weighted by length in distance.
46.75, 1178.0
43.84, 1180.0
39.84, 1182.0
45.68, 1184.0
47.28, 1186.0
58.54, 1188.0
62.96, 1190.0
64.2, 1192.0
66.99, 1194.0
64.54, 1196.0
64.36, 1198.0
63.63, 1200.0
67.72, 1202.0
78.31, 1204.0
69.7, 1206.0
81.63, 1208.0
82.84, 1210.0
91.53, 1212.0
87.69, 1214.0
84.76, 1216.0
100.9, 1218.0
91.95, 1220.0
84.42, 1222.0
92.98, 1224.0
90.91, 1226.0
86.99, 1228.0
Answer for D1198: 65.4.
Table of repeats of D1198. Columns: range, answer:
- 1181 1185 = 42.8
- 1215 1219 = 92.8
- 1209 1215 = 87.4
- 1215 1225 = 91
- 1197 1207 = 68.7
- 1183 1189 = 50.5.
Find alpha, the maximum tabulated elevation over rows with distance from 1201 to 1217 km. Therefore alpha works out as 91.53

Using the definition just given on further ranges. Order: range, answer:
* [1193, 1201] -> 66.99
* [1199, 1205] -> 78.31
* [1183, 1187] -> 47.28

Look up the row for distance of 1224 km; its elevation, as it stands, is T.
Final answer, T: 92.98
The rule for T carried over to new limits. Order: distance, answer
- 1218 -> 100.9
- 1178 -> 46.75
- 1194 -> 66.99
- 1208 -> 81.63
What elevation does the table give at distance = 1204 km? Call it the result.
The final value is 78.31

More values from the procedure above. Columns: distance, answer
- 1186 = 47.28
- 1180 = 43.84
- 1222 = 84.42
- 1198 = 64.36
